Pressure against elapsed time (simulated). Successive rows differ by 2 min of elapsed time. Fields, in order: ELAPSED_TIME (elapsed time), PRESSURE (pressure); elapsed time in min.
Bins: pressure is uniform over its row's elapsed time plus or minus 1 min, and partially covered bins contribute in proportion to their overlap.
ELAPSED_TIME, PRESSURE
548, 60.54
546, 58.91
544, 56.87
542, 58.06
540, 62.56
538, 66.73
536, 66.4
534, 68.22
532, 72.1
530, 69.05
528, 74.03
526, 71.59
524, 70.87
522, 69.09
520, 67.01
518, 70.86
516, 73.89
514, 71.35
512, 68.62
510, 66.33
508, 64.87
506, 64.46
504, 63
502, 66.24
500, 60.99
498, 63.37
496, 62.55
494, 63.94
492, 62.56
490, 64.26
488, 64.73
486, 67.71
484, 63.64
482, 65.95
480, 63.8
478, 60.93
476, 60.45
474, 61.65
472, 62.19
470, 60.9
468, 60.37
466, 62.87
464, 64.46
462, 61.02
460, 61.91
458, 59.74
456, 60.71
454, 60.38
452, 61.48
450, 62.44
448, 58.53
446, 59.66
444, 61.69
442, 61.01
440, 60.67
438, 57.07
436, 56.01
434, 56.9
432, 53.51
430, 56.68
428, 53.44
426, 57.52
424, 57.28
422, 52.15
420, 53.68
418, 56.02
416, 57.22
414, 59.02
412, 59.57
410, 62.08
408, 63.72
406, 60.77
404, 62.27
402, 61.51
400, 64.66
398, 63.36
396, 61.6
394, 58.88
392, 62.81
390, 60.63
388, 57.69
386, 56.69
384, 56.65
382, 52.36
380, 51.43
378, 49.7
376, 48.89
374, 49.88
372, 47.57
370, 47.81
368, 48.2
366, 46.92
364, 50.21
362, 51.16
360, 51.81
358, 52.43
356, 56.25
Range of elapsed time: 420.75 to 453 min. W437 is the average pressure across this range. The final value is 57.8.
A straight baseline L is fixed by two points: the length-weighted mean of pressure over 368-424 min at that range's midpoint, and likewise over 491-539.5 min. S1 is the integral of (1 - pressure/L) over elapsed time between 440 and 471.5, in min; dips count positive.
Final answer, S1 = 0.5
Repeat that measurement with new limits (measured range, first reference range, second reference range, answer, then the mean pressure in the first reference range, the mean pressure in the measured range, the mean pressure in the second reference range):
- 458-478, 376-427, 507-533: 0.98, 58.2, 61.6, 70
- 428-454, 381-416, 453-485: 1.10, 60.2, 58.7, 61.9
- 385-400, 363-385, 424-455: -2.34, 50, 60.5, 58.4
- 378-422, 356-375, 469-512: -4.19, 49.9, 58.8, 63.7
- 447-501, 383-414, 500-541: 2.49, 60.8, 62.4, 68.2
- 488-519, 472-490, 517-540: 0.25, 63.6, 65.8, 69.3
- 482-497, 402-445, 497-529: 0.23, 58.1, 64.3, 67.9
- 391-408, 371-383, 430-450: -2.91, 50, 62.1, 58.5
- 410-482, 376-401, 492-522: 2.89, 57.7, 59.4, 66.2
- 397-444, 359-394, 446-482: -1.34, 52.6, 58.6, 61.5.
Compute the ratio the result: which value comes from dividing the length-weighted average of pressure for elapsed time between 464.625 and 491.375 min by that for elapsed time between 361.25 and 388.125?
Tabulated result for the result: 1.24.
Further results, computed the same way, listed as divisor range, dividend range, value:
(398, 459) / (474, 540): 1.13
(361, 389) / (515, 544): 1.34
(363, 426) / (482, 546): 1.18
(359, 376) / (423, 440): 1.15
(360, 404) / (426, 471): 1.09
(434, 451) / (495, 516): 1.10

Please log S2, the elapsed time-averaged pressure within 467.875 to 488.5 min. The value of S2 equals 63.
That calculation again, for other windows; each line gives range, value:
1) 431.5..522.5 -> 63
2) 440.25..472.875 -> 61.2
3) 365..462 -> 57.3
